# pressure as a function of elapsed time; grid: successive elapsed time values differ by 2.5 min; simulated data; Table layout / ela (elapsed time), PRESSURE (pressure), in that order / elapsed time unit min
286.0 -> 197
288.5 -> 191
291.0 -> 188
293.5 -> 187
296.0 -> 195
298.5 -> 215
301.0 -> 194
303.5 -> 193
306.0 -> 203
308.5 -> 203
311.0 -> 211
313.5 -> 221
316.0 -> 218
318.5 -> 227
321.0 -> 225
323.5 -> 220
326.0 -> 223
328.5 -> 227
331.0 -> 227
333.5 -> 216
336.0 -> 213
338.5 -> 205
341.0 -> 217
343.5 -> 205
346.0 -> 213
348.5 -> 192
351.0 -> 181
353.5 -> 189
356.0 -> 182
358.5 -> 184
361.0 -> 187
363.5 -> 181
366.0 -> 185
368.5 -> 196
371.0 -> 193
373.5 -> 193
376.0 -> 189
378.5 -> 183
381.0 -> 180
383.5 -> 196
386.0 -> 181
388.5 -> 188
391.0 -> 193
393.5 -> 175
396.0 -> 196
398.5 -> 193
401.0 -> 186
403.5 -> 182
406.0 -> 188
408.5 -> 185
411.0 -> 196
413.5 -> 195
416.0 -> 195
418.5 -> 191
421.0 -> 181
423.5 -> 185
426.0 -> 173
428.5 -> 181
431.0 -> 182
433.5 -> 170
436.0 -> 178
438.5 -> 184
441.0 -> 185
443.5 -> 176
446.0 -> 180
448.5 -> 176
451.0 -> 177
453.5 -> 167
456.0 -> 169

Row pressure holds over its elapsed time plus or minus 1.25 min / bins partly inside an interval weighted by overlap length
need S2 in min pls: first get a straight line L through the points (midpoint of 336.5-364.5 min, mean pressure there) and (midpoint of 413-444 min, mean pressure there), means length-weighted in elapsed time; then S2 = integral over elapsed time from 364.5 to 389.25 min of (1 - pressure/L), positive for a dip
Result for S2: 0.3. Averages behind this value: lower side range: 195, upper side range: 183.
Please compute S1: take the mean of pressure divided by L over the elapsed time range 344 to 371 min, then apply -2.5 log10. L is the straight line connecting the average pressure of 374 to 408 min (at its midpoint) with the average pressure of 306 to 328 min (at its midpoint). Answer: 0.063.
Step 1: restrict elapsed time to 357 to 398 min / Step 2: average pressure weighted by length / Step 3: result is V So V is 188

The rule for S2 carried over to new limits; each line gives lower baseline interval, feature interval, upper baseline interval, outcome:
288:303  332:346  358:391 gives -1.5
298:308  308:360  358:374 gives -4.0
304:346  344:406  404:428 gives 3.6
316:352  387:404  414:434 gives 0.5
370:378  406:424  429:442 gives -0.6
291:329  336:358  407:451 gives 0.3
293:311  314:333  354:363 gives -2.9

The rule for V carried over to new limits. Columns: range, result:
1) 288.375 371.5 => 203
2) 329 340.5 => 216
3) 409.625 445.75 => 184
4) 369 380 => 190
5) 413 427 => 186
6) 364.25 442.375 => 186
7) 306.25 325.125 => 217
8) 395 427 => 188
